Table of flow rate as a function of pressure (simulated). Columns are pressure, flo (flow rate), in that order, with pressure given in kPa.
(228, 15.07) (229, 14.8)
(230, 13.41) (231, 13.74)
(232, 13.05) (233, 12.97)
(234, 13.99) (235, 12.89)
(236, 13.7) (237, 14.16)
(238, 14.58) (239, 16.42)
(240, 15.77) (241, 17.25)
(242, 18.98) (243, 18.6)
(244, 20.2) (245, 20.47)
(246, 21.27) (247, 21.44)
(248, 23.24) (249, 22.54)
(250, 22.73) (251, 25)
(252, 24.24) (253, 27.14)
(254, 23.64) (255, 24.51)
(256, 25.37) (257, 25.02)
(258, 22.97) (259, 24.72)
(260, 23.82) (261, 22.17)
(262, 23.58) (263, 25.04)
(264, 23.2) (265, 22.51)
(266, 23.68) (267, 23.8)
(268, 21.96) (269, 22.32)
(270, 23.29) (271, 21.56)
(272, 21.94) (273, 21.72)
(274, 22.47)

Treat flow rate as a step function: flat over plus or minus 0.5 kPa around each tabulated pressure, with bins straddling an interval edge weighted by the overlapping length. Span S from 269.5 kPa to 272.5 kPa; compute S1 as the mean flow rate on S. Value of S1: 22.3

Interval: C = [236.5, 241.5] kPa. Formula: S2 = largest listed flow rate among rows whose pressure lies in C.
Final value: 17.25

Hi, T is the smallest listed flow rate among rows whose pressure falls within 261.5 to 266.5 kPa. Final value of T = 22.51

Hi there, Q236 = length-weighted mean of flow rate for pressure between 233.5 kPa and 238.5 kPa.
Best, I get 13.9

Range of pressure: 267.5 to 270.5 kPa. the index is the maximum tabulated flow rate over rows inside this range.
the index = 23.29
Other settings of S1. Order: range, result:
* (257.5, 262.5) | 23.5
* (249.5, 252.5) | 24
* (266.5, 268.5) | 22.9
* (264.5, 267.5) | 23.3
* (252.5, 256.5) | 25.2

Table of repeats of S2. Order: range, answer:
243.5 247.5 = 21.44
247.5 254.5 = 27.14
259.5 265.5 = 25.04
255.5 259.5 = 25.37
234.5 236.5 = 13.7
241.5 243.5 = 18.98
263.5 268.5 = 23.8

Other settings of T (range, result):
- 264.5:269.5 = 21.96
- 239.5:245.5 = 15.77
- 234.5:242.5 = 12.89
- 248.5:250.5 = 22.54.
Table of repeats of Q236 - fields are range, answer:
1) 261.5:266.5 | 23.6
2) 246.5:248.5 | 22.3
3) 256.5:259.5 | 24.2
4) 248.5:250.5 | 22.6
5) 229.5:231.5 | 13.6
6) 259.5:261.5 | 23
